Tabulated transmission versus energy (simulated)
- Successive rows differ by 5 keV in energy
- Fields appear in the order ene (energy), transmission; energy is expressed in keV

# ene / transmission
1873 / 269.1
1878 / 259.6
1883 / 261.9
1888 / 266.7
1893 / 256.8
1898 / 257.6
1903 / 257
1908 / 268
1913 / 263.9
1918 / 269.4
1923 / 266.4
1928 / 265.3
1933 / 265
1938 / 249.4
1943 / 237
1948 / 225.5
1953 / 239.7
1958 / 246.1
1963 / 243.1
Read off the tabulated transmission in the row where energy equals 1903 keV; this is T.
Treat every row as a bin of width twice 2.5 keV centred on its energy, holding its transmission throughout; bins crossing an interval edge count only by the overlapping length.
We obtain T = 257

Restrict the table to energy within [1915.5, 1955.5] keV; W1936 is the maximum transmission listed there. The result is 269.4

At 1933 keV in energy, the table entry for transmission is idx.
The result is 265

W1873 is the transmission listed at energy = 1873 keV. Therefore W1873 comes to 269.1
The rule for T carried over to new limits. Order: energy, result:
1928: 265.3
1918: 269.4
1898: 257.6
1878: 259.6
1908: 268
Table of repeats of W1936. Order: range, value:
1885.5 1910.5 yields 268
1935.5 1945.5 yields 249.4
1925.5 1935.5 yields 265.3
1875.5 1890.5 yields 266.7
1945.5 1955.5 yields 239.7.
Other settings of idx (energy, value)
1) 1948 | 225.5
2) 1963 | 243.1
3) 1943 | 237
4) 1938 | 249.4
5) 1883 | 261.9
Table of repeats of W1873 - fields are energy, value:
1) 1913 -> 263.9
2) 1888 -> 266.7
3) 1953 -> 239.7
